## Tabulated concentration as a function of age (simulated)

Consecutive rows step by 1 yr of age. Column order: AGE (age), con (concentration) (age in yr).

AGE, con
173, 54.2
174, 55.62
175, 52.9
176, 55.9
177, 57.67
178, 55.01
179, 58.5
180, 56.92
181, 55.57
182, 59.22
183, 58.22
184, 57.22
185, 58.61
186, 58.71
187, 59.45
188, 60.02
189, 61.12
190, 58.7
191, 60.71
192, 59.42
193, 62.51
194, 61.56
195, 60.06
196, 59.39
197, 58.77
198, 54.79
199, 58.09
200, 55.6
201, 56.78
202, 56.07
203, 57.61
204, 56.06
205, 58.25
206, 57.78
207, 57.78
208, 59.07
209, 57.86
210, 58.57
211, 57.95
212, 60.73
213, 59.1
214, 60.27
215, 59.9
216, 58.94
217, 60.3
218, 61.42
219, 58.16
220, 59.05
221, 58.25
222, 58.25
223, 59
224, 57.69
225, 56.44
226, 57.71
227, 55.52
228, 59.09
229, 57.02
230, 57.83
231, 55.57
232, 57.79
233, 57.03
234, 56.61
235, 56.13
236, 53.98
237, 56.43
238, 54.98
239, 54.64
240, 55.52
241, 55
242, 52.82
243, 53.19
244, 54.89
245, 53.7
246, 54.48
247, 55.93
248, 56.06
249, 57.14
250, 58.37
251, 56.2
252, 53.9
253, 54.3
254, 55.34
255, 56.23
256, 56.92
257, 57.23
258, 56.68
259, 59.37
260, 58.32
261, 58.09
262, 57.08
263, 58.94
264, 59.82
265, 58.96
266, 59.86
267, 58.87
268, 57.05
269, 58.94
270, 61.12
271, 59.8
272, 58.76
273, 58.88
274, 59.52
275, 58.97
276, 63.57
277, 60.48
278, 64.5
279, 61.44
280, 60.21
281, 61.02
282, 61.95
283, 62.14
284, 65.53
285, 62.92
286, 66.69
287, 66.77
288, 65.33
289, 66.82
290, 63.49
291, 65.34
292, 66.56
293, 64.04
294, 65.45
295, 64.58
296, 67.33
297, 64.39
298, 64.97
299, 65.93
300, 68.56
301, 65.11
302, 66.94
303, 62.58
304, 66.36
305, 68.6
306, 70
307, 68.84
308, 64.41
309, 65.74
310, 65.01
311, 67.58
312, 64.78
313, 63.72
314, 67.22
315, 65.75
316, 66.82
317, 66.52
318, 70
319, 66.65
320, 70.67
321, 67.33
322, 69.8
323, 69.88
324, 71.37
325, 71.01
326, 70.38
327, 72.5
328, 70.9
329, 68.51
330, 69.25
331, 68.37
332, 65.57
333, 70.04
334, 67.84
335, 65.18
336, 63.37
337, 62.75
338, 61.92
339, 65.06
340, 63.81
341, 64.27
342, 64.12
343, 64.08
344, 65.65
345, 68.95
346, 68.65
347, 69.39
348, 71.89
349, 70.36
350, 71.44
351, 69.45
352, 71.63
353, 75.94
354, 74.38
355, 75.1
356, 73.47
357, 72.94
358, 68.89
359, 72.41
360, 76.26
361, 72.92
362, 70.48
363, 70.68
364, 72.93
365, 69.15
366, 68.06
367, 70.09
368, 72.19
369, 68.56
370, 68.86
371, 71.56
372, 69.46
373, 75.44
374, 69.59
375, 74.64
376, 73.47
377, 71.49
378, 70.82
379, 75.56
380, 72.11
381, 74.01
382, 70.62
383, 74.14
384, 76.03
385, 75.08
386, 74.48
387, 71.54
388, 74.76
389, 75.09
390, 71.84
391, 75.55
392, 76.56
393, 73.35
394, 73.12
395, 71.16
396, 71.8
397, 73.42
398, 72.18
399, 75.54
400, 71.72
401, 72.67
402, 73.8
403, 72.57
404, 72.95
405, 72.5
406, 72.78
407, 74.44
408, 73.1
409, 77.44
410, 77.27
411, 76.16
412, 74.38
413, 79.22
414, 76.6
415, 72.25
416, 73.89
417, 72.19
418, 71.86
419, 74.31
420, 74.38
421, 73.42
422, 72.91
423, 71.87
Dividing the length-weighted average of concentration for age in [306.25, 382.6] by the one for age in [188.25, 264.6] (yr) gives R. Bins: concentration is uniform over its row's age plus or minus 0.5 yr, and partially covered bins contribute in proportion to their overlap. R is 1.21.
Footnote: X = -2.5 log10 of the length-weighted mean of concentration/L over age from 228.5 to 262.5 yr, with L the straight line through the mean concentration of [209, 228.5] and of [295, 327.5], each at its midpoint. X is 0.10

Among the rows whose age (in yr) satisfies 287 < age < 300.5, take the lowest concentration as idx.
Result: 63.49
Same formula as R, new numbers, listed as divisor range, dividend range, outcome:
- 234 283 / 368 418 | 1.27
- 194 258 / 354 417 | 1.28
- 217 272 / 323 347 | 1.18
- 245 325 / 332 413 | 1.14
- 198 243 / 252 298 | 1.06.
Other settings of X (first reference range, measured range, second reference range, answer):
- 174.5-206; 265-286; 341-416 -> 0.06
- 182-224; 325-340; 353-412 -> 0.03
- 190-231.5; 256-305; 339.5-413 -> 0.03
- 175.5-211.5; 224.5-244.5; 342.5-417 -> 0.10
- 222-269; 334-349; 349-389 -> 0.05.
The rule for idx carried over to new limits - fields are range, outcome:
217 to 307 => 52.82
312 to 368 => 61.92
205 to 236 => 53.98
